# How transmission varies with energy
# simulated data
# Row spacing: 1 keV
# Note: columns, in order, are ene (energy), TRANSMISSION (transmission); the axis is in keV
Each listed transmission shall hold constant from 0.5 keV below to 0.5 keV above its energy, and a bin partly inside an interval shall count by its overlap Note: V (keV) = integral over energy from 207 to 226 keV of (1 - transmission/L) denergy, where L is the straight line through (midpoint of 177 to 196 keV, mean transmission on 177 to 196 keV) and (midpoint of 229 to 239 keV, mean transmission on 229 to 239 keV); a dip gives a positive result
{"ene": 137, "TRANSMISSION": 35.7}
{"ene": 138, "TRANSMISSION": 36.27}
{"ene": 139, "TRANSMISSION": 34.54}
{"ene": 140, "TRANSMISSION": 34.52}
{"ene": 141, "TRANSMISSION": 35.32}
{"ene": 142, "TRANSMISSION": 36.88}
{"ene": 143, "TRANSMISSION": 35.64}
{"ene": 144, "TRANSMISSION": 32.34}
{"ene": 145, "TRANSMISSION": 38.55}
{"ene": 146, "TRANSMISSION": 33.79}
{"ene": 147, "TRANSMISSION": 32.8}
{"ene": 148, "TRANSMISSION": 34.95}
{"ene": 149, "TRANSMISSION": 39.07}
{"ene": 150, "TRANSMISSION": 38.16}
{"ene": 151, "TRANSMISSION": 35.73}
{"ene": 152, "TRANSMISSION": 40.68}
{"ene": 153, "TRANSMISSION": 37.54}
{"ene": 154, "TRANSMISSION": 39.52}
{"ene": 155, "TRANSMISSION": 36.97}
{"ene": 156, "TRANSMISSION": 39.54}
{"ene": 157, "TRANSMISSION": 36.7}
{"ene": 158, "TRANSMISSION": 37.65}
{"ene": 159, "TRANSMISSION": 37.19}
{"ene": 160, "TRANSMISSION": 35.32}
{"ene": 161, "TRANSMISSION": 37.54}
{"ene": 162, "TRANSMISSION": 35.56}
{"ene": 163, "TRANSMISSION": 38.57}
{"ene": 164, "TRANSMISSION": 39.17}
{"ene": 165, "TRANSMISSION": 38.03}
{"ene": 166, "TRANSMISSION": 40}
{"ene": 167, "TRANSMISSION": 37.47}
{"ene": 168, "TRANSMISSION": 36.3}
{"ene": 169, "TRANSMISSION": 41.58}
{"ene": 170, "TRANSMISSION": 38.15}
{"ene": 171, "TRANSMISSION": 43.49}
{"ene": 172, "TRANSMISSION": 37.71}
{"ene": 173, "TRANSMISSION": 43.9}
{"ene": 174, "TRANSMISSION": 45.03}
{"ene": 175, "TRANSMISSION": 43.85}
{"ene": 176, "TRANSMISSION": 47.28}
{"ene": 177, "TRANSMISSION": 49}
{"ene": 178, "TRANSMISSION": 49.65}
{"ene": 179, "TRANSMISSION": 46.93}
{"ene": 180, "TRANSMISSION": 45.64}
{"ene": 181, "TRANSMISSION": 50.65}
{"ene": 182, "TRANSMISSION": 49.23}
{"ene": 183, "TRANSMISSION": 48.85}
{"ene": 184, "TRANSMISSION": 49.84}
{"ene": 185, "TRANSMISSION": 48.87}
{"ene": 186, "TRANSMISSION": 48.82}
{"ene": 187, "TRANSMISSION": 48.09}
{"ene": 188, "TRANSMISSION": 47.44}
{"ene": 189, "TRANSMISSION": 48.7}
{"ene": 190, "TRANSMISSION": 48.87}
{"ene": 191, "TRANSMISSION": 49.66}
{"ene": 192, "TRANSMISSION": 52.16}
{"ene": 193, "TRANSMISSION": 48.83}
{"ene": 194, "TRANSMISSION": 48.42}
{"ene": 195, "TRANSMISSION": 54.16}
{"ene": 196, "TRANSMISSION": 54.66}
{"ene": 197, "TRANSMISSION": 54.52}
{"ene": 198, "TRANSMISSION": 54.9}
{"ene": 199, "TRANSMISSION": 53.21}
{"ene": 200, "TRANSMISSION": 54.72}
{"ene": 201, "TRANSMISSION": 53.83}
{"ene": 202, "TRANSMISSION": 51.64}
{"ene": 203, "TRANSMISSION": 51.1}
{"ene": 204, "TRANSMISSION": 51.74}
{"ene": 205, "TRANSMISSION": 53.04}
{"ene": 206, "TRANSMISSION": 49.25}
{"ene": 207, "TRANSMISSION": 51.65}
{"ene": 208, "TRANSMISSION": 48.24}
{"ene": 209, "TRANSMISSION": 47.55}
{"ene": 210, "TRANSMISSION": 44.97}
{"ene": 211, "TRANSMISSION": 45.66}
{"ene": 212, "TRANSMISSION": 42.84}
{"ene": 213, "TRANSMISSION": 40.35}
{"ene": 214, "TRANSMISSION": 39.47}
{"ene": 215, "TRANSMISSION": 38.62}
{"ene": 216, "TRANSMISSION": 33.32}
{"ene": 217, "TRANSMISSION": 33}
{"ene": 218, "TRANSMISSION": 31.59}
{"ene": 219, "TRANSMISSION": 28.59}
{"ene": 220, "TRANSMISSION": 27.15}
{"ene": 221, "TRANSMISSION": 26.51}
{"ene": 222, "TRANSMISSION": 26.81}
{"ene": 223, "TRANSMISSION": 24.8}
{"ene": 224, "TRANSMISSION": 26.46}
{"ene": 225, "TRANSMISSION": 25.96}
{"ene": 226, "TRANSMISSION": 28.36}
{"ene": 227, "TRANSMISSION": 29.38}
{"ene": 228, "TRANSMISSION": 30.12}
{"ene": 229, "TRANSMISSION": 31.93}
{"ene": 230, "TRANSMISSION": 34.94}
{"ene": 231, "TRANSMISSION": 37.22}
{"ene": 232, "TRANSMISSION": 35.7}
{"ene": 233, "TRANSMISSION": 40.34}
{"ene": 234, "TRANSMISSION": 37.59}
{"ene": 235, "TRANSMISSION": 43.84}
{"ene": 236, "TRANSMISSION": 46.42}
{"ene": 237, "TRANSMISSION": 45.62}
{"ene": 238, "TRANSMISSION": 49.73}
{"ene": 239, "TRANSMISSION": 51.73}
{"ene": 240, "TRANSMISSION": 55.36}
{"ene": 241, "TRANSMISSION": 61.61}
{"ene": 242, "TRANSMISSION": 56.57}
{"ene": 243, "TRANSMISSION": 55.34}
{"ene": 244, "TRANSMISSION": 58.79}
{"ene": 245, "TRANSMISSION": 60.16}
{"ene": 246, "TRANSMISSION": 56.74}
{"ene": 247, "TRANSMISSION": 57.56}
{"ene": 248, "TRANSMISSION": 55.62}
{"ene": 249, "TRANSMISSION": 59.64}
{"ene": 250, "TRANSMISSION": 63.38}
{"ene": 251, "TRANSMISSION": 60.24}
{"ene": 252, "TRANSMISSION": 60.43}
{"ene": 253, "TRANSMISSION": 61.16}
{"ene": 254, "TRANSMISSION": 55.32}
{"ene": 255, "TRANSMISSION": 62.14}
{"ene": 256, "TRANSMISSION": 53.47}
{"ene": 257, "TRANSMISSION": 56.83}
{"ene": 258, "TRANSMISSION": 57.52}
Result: 3.9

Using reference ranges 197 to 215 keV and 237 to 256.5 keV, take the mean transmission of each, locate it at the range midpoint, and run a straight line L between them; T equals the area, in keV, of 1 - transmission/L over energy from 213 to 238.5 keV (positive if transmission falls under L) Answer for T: 9.05 keV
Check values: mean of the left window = 48.9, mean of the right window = 57.3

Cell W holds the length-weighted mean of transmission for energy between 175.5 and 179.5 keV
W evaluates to 48.2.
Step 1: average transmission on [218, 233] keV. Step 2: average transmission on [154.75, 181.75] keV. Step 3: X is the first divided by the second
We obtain 0.73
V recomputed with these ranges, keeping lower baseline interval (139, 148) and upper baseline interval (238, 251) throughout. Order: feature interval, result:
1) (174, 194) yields -2.03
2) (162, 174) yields 0.26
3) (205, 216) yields 1.13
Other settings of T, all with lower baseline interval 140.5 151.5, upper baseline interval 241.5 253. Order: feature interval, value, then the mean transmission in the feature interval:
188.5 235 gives 7.52 keV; 41.8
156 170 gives 0.62 keV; 37.9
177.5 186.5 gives -0.99 keV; 48.7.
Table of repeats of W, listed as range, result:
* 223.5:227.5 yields 27.5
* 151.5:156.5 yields 38.9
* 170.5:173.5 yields 41.7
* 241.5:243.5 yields 56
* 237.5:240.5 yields 52.3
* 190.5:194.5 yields 49.8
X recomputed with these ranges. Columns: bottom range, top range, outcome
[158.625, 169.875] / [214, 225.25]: 0.79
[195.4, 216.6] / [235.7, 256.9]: 1.17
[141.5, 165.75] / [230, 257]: 1.43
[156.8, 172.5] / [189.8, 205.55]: 1.37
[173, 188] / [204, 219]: 0.89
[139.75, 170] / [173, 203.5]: 1.34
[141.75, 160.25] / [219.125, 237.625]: 0.90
